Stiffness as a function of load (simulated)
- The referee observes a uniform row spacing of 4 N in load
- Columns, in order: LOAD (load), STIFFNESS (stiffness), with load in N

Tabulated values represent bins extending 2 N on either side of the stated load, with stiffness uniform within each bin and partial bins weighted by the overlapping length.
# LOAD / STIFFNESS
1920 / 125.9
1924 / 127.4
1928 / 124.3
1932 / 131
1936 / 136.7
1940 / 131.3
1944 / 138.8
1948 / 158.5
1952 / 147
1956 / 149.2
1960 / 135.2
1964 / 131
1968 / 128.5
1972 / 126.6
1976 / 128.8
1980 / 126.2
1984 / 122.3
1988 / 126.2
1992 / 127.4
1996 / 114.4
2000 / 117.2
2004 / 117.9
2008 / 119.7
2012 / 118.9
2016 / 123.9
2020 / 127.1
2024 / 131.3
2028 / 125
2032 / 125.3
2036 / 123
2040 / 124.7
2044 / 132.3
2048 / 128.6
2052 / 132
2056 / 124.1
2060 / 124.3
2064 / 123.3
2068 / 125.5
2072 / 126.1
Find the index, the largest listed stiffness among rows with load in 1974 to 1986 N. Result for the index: 128.8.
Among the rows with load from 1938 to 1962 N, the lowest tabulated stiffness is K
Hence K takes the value 131.3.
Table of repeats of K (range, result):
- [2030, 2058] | 123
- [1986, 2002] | 114.4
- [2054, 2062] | 124.1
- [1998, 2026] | 117.2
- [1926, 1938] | 124.3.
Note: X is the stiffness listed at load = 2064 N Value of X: 123.3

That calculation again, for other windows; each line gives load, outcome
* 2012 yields 118.9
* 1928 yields 124.3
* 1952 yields 147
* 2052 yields 132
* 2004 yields 117.9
